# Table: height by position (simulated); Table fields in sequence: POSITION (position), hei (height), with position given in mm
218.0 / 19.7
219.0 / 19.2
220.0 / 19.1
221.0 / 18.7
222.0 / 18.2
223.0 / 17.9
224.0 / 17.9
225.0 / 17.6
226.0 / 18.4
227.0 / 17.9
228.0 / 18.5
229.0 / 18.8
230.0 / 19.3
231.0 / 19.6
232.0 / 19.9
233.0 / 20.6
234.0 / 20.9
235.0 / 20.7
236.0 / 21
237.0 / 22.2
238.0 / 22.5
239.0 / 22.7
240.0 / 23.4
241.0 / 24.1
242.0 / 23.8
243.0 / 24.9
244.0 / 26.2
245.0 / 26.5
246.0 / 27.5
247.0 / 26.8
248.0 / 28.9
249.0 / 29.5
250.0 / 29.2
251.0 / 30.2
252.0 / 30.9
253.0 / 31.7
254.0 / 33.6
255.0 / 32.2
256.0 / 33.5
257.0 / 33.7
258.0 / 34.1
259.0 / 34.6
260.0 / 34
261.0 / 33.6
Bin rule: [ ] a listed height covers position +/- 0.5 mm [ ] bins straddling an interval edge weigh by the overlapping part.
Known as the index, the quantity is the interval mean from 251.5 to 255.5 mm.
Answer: 32.1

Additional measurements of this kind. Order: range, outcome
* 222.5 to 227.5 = 17.9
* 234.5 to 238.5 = 21.6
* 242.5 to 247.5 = 26.4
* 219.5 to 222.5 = 18.7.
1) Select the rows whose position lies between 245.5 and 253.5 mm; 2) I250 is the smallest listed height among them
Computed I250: 26.8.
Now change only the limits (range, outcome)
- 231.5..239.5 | 19.9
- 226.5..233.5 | 17.9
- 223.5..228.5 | 17.6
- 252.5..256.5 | 31.7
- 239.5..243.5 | 23.4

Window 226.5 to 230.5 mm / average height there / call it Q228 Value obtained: 18.6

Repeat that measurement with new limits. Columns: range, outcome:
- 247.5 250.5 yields 29.2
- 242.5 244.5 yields 25.5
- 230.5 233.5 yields 20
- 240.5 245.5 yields 25.1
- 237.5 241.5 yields 23.2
